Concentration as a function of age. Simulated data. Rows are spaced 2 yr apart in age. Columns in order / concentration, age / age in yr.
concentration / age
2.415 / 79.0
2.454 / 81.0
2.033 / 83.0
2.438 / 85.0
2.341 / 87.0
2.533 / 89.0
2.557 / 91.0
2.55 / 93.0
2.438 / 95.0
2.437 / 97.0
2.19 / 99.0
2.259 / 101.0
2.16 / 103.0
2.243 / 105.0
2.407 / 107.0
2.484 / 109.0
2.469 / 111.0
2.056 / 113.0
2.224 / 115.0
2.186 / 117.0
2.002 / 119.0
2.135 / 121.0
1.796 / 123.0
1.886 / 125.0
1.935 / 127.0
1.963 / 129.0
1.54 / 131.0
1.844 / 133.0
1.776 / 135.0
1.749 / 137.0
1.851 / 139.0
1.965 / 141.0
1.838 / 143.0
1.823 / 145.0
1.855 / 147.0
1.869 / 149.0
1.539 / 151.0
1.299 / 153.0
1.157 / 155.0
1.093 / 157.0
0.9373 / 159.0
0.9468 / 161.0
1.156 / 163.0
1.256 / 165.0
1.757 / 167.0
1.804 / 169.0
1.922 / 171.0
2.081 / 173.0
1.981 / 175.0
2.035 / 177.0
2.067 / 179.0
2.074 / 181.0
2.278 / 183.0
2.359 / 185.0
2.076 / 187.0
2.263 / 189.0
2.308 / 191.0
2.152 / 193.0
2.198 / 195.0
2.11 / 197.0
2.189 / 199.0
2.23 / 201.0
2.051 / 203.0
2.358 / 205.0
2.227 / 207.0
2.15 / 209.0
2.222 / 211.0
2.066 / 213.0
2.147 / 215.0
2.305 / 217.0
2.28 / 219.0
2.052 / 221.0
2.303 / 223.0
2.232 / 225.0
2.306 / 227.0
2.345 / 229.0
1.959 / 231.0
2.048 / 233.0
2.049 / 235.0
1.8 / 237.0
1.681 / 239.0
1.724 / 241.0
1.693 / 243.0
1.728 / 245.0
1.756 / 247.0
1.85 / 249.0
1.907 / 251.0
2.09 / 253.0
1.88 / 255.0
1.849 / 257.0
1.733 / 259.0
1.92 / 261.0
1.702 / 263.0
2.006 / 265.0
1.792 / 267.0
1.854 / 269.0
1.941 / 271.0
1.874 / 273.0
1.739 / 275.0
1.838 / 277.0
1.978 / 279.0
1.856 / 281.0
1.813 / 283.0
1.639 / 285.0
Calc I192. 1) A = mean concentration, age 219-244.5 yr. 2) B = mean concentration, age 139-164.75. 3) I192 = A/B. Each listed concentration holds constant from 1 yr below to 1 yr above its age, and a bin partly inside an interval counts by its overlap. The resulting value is 1.38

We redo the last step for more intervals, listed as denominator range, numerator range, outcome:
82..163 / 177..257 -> 1.06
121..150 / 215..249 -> 1.09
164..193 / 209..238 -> 1.06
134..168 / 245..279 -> 1.22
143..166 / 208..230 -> 1.61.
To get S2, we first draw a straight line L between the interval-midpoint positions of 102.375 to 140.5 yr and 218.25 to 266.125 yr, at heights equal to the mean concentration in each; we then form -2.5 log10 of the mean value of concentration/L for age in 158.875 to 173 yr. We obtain 0.33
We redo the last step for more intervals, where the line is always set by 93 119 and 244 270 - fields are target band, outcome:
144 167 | 0.49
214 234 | -0.13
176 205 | -0.07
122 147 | 0.20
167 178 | 0.08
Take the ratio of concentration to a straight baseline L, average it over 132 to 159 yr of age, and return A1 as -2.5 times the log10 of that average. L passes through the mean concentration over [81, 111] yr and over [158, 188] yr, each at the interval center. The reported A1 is 0.22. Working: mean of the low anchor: 2.37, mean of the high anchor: 1.78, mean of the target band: 1.64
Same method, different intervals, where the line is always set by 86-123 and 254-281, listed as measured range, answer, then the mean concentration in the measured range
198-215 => -0.08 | 2.18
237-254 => 0.06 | 1.8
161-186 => 0.14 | 1.86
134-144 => 0.20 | 1.84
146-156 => 0.37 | 1.54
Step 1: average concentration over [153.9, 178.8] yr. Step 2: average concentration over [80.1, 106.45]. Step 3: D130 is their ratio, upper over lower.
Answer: 0.65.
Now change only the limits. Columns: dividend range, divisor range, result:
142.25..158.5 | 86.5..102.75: 0.64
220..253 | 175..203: 0.91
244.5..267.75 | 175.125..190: 0.86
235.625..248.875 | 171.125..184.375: 0.84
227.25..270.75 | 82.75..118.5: 0.81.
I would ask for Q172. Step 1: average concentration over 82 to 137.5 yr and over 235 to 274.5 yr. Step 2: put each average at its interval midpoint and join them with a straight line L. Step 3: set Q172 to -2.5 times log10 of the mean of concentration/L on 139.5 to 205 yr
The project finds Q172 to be 0.10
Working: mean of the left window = 2.17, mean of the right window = 1.83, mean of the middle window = 1.84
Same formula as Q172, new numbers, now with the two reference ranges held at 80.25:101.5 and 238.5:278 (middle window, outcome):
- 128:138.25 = 0.25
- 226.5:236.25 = -0.11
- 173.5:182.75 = 0.02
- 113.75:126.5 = 0.13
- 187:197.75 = -0.08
